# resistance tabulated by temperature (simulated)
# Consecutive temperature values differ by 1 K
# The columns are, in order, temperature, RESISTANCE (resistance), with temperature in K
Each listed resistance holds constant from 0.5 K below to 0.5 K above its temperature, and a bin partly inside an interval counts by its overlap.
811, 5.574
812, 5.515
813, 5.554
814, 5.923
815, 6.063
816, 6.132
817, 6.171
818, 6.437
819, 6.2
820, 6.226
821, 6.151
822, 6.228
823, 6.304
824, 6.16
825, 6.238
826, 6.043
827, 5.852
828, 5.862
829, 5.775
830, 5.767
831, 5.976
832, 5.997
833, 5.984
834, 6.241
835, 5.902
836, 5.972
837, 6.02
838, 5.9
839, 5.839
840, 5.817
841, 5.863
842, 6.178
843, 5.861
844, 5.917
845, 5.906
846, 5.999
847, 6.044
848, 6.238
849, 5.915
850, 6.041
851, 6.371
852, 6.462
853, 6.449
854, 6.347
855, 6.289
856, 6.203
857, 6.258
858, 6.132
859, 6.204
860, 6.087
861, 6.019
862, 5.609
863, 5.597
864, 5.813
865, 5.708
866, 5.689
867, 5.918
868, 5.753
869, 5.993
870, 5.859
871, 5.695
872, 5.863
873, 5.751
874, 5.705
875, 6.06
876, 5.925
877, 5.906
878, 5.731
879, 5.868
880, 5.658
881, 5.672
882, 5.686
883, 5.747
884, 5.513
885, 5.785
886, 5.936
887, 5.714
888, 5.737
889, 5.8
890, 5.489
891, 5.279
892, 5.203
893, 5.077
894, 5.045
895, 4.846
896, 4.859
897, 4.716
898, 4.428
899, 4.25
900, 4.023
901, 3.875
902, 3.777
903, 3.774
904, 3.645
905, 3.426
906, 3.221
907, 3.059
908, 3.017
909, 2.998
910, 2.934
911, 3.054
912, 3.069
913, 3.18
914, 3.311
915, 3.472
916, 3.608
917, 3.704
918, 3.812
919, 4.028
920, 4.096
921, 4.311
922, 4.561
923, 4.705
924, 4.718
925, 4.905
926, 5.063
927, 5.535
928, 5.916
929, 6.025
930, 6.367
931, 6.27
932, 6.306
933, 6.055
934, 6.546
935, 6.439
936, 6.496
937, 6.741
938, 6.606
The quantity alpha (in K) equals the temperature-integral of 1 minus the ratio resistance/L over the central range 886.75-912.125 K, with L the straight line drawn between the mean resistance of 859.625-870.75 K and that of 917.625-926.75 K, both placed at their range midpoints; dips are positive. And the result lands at 4.1 K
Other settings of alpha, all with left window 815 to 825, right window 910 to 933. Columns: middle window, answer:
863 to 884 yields -1.8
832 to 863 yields -1.6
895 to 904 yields 1.3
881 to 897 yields -1.1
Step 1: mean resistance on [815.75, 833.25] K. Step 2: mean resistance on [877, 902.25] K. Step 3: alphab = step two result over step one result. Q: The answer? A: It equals 0.86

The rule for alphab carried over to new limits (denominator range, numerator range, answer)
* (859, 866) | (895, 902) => 0.75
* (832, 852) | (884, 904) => 0.82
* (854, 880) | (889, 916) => 0.68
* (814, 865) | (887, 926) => 0.69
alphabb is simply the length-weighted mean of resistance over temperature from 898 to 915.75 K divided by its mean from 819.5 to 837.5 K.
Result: 0.6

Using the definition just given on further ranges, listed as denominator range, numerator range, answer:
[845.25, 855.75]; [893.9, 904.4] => 0.69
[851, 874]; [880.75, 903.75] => 0.84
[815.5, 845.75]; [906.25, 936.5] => 0.76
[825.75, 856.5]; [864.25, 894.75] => 0.94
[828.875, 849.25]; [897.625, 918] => 0.59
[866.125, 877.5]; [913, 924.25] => 0.68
